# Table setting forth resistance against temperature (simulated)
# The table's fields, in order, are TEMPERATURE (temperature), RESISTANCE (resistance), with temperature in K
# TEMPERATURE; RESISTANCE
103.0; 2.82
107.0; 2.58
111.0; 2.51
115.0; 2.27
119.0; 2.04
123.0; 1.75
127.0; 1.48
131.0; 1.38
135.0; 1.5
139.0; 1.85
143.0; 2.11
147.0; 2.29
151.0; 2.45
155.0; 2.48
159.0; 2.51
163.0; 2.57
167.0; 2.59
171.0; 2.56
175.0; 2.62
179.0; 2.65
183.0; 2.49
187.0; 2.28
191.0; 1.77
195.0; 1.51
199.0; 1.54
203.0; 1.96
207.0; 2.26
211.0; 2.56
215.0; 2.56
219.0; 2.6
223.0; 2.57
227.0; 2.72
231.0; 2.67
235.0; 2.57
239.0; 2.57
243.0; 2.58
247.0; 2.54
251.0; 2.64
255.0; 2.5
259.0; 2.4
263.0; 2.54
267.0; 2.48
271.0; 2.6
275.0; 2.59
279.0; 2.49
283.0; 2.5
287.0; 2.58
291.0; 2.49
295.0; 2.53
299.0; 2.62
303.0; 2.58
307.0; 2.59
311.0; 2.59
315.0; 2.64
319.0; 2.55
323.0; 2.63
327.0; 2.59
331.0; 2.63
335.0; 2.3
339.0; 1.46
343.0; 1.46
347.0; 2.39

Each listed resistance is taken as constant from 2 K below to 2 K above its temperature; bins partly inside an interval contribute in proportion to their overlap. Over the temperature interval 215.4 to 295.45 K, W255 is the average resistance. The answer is 2.56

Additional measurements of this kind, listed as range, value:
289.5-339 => 2.52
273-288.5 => 2.54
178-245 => 2.34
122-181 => 2.19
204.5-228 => 2.53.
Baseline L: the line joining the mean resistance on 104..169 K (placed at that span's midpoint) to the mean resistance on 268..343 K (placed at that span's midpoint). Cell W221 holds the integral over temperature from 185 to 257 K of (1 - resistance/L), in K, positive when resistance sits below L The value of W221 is -1.2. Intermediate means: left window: 2.16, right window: 2.47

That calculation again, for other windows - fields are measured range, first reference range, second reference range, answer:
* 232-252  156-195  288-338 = -0.9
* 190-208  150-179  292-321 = 5.4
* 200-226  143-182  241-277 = 1.3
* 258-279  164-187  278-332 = 0.4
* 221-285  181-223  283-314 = -4.9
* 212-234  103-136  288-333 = -2.8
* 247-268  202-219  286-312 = -0.3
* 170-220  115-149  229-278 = -1.1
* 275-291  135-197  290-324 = 0.0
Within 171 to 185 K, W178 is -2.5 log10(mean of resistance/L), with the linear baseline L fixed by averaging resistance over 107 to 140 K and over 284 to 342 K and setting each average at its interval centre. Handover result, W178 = -0.25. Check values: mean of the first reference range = 1.89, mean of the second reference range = 2.47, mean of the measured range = 2.58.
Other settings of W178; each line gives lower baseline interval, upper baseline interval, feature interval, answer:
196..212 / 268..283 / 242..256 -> -0.10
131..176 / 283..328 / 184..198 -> 0.24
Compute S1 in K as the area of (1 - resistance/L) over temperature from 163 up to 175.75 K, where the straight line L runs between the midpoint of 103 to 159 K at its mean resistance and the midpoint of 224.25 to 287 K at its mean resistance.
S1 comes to -1.96 K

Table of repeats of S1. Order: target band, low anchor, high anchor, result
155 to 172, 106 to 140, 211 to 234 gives -2.71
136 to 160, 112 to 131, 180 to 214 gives -3.68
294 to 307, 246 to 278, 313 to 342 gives -0.78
